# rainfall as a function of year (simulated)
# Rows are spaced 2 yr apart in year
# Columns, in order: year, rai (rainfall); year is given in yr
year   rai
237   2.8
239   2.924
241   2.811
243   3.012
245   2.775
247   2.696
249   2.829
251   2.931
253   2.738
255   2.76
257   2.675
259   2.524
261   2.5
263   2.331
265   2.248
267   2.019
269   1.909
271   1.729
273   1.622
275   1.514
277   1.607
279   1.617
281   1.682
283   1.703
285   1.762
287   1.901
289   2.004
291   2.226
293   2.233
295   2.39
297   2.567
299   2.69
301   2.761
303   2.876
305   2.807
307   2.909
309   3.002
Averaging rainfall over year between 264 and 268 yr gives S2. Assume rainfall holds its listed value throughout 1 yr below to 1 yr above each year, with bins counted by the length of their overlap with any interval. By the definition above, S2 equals 2.13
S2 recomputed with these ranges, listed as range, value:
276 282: 1.64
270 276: 1.62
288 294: 2.15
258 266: 2.4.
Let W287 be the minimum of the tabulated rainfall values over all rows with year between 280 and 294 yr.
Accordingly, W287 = 1.682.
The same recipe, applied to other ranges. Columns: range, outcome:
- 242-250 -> 2.696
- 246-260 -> 2.524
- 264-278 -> 1.514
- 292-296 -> 2.233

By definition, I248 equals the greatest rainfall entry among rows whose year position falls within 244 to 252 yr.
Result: 2.931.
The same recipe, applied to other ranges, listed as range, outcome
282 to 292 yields 2.226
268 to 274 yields 1.909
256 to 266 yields 2.675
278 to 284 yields 1.703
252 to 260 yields 2.76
